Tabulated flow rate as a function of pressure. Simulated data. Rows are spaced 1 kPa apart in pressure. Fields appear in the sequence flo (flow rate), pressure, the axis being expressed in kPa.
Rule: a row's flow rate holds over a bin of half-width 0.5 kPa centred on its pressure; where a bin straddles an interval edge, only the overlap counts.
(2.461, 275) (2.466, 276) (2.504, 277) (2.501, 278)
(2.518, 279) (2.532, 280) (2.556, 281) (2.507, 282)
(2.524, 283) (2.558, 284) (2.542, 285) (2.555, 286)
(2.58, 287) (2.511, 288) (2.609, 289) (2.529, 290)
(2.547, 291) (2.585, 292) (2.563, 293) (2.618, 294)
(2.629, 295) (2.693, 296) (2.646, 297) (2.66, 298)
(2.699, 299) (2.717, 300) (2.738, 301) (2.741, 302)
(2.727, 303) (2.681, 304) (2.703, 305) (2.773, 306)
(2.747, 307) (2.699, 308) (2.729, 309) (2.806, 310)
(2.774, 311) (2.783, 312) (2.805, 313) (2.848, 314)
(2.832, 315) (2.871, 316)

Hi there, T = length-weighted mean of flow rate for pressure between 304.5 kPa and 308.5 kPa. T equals 2.73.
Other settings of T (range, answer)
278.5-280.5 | 2.52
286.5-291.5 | 2.56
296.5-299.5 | 2.67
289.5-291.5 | 2.54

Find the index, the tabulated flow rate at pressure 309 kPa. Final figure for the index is 2.729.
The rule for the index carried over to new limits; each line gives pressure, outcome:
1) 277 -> 2.504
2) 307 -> 2.747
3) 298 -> 2.66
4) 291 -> 2.547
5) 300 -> 2.717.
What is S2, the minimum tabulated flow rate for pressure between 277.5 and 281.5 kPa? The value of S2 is 2.501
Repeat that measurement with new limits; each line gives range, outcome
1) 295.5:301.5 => 2.646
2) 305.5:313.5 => 2.699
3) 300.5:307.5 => 2.681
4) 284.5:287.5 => 2.542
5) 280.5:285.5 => 2.507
